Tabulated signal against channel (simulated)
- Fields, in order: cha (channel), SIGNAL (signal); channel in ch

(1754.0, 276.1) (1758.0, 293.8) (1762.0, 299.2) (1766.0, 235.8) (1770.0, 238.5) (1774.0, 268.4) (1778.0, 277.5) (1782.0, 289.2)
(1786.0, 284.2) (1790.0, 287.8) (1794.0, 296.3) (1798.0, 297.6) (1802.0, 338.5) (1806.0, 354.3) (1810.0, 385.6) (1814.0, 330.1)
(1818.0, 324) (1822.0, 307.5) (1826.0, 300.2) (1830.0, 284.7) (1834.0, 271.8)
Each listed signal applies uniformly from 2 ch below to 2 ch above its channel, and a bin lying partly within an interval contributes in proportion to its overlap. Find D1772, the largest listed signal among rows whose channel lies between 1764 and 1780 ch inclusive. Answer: 277.5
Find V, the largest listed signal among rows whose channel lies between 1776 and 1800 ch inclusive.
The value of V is 297.6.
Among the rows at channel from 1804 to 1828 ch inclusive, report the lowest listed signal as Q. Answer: 300.2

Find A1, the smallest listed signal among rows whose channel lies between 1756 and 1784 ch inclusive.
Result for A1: 235.8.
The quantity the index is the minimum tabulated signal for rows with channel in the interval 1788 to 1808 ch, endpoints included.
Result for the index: 287.8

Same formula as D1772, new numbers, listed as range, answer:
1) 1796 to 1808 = 354.3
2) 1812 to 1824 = 330.1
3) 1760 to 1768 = 299.2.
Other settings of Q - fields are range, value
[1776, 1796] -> 277.5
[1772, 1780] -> 268.4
